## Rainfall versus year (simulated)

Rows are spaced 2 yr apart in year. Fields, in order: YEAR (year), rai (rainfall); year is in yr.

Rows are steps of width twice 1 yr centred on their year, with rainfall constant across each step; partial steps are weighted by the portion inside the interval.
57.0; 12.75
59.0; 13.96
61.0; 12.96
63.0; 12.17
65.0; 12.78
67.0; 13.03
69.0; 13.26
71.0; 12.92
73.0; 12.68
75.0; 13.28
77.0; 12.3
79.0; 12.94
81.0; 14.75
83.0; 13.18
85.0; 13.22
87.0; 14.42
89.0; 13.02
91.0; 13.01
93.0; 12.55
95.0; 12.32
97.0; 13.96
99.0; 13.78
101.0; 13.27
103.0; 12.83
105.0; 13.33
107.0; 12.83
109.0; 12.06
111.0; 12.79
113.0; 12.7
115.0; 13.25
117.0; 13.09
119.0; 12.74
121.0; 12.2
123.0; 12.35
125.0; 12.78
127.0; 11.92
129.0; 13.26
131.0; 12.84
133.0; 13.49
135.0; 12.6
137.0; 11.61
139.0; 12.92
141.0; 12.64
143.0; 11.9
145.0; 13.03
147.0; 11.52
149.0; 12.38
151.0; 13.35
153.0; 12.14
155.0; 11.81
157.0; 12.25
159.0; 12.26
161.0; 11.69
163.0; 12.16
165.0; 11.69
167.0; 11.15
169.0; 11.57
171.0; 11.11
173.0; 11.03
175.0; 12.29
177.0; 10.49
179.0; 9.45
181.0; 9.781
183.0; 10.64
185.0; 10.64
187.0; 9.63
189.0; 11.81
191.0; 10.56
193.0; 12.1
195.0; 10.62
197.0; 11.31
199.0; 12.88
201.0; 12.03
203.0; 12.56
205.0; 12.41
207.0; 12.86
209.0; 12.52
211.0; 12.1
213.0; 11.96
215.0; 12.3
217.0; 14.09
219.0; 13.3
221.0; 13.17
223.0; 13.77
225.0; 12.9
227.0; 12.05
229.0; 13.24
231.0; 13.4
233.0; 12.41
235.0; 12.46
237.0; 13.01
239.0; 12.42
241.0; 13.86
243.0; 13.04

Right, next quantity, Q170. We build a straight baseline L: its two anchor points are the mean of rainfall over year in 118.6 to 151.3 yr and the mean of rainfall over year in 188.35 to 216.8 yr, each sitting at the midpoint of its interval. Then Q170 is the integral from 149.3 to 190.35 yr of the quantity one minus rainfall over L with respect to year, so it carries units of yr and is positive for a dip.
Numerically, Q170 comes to 3.14 yr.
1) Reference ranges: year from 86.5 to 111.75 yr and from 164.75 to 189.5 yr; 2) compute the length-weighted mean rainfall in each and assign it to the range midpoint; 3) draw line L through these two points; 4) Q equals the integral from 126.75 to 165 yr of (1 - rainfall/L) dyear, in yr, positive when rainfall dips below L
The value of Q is -2.2 yr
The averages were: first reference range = 13.1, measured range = 12.4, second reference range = 10.8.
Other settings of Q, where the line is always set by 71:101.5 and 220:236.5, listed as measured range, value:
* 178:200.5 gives 3.68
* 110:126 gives 0.52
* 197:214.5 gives 0.85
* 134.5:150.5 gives 0.93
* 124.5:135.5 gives 0.26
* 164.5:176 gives 1.40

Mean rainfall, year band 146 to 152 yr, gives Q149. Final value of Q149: 12.4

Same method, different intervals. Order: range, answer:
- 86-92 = 13.5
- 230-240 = 12.7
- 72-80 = 12.8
